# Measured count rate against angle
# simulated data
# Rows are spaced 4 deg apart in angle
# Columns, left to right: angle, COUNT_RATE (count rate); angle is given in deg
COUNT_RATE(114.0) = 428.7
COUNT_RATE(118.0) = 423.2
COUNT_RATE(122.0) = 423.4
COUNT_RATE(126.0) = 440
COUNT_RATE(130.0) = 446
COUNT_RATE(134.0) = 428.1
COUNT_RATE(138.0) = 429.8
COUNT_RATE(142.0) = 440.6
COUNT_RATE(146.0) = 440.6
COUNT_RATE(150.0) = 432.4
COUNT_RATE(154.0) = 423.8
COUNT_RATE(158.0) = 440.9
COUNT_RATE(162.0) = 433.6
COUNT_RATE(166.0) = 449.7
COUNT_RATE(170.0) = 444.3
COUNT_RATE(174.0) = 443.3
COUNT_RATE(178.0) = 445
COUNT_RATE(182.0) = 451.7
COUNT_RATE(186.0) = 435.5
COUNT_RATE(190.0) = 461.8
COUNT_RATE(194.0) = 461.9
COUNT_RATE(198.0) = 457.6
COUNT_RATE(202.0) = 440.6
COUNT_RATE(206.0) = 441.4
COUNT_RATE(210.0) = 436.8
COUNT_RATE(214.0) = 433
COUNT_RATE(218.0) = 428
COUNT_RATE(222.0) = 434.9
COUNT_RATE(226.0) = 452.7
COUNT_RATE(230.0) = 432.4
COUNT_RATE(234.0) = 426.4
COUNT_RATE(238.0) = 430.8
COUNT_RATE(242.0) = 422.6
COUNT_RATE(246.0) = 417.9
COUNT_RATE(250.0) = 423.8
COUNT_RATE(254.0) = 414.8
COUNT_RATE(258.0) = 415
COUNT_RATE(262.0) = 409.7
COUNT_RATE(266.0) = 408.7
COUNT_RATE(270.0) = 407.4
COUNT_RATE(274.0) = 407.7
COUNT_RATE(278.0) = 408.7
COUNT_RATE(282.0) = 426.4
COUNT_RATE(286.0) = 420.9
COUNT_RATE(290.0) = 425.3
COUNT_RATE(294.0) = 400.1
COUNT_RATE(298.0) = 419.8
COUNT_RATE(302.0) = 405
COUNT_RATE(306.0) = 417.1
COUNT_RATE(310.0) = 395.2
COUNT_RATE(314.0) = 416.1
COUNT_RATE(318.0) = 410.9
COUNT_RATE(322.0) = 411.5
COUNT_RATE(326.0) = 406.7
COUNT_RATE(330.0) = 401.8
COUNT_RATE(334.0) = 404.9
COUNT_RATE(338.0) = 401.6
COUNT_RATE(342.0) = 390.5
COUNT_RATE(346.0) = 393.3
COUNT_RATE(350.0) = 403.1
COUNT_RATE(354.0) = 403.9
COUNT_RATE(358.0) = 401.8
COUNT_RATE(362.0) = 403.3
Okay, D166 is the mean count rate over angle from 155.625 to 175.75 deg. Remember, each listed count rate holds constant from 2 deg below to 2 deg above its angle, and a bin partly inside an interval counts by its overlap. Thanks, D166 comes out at 442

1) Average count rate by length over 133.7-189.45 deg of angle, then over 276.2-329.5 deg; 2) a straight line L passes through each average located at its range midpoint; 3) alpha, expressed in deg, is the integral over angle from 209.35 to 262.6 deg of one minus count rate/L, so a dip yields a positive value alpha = -0.3 deg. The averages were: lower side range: 439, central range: 427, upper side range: 412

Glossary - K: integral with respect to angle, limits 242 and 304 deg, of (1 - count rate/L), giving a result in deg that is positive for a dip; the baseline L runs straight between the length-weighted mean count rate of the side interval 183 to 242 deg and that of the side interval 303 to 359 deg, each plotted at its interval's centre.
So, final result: 1.12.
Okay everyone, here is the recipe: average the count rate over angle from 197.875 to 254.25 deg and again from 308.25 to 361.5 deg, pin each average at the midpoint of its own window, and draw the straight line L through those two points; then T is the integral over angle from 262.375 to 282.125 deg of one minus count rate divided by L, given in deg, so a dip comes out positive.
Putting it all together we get 0.5 deg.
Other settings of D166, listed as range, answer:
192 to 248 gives 437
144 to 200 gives 444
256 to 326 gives 412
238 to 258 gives 420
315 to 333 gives 408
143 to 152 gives 437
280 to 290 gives 424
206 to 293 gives 423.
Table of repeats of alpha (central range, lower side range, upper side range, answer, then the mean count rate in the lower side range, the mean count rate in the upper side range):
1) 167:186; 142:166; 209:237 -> -0.4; 436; 435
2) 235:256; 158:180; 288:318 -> 0.1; 443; 411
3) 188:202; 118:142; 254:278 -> -1.2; 433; 410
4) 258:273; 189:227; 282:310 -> 0.5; 444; 414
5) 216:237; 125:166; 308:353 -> -0.6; 436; 403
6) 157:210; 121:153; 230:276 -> -2.3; 435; 417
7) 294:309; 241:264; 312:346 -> -0.1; 417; 405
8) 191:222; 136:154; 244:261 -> -1.3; 435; 417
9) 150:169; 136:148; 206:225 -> 0.0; 437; 435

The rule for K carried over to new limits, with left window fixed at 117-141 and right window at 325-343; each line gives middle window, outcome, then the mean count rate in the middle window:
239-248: -0.14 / 421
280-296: -0.38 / 418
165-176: -0.50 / 445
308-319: -0.07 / 407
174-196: -1.37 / 450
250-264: -0.05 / 415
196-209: -0.76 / 446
